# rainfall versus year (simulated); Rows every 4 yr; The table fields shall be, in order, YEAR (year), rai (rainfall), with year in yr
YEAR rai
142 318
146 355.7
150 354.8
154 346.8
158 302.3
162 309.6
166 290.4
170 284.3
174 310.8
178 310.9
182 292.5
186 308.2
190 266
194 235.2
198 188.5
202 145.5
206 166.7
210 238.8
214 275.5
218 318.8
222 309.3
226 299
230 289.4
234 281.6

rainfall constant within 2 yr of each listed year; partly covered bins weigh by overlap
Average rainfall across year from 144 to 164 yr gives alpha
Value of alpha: 334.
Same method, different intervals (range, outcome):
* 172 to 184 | 305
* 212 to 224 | 301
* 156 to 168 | 301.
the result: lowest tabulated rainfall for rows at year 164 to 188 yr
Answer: 284.3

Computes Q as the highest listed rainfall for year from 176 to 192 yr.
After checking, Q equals 310.9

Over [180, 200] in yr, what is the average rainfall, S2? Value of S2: 258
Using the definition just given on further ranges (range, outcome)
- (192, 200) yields 212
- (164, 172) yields 287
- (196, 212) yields 185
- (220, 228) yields 304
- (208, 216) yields 257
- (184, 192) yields 287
